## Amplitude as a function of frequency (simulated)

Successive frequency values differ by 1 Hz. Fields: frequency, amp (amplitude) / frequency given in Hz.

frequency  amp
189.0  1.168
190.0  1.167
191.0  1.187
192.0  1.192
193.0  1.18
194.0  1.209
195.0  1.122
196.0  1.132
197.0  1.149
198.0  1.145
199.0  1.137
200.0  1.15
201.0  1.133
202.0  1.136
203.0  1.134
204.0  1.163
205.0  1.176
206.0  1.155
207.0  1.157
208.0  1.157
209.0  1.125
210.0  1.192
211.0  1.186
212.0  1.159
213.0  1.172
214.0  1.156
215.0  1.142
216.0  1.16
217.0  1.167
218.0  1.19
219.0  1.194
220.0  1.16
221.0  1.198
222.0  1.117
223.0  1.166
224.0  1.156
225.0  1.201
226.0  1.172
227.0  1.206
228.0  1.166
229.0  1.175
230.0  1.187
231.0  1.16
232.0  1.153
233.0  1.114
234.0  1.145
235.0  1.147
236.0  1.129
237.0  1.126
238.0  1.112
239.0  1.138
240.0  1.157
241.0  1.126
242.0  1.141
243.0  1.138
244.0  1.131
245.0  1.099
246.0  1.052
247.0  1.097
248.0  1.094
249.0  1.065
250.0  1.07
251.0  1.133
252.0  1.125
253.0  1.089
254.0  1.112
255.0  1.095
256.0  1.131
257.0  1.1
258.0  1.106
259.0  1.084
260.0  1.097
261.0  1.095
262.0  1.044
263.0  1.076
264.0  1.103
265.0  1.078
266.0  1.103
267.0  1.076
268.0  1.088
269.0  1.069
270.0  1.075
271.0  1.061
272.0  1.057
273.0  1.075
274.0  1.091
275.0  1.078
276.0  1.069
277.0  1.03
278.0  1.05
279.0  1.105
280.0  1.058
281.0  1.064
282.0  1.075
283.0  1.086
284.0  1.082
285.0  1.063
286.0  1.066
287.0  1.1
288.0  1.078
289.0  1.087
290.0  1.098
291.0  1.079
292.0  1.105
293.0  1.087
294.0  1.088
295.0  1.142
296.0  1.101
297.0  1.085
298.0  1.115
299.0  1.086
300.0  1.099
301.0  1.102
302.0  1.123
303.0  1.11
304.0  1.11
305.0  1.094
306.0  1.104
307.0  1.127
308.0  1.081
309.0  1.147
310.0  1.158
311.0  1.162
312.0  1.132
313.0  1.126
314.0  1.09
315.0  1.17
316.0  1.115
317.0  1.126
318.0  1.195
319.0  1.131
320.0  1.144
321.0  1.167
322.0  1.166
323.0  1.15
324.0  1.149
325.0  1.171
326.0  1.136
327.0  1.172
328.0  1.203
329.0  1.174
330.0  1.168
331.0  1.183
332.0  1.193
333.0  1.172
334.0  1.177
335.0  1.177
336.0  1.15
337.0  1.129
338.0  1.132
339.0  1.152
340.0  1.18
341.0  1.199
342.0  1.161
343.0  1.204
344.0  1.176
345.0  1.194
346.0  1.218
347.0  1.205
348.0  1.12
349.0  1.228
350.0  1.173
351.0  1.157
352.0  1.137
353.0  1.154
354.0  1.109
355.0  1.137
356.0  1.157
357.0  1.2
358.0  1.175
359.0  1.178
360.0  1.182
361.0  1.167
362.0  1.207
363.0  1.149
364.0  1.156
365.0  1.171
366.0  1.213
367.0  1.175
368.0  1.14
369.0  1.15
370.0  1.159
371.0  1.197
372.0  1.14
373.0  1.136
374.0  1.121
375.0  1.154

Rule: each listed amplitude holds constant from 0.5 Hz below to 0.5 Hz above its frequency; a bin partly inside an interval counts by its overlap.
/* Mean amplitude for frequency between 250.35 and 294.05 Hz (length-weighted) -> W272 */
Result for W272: 1.08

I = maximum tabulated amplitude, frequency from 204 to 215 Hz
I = 1.192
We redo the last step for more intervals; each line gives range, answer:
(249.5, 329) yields 1.203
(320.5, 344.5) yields 1.204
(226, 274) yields 1.206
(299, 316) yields 1.17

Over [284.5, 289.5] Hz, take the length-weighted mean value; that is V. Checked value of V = 1.08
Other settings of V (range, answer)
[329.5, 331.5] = 1.18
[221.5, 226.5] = 1.16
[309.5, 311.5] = 1.16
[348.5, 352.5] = 1.17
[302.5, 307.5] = 1.11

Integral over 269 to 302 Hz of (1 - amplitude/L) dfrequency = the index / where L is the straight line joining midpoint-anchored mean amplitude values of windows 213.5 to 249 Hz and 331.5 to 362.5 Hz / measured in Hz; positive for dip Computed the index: 2.14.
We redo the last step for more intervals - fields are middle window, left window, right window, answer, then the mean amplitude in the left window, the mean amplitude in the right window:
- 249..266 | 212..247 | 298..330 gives 0.8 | 1.15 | 1.14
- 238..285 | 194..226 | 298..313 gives 1.9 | 1.16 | 1.12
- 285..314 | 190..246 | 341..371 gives 1.5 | 1.16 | 1.17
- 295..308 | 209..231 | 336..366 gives 0.7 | 1.17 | 1.17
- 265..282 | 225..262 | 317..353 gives 1.0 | 1.12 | 1.17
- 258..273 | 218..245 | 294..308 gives 0.7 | 1.15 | 1.11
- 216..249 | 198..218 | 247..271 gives -0.6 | 1.16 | 1.09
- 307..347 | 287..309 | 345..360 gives -0.8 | 1.1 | 1.17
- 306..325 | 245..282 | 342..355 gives -0.1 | 1.08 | 1.17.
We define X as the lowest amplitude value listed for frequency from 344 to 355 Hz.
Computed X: 1.109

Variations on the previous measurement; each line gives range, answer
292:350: 1.081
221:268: 1.044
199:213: 1.125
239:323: 1.03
